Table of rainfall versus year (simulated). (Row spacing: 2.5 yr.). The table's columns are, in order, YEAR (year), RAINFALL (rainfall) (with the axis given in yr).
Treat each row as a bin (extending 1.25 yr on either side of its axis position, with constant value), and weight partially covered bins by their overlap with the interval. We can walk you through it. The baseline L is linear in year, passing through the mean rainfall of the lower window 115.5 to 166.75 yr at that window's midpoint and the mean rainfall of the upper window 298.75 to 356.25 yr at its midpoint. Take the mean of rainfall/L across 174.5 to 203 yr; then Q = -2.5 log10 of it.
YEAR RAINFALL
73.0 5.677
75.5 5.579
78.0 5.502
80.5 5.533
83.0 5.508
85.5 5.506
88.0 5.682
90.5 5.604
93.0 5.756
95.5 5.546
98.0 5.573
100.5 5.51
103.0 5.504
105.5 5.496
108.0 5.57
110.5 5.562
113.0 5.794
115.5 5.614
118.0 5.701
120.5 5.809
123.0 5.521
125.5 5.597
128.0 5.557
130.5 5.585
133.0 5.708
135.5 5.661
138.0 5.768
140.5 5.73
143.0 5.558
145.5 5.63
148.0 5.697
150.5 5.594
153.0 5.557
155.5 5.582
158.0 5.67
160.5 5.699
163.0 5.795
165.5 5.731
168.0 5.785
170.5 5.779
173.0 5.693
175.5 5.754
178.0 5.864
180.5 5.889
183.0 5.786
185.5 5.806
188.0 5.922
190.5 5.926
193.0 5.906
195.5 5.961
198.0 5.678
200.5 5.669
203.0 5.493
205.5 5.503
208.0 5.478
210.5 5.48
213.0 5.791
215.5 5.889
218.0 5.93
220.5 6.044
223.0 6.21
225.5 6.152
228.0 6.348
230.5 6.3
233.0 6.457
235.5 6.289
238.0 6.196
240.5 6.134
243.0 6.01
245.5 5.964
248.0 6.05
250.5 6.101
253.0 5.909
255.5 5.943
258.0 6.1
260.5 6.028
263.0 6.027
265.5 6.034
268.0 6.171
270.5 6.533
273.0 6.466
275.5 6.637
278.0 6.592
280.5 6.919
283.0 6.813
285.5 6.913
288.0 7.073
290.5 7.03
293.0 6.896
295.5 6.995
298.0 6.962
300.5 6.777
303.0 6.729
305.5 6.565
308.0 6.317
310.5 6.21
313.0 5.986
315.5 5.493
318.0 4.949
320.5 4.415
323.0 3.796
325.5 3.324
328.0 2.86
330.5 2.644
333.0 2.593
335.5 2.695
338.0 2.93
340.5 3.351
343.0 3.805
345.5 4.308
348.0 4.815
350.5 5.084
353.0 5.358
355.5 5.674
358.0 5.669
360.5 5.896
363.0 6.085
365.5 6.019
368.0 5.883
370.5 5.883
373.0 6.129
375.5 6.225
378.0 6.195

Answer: -0.08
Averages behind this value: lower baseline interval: 5.66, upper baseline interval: 4.65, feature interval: 5.82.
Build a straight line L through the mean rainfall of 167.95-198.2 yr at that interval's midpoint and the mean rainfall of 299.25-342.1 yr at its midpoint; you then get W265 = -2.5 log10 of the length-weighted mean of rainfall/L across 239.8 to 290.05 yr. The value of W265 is -0.24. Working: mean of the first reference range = 5.83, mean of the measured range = 6.33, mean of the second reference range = 4.56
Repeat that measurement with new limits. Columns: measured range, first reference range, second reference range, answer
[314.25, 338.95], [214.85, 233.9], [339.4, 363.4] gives 0.411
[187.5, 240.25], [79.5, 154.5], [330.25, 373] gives -0.135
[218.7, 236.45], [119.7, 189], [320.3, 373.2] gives -0.191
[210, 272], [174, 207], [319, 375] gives -0.137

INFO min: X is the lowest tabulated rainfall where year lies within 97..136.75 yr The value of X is 5.496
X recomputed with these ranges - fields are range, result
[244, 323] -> 3.796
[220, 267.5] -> 5.909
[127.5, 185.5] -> 5.557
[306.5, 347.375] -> 2.593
